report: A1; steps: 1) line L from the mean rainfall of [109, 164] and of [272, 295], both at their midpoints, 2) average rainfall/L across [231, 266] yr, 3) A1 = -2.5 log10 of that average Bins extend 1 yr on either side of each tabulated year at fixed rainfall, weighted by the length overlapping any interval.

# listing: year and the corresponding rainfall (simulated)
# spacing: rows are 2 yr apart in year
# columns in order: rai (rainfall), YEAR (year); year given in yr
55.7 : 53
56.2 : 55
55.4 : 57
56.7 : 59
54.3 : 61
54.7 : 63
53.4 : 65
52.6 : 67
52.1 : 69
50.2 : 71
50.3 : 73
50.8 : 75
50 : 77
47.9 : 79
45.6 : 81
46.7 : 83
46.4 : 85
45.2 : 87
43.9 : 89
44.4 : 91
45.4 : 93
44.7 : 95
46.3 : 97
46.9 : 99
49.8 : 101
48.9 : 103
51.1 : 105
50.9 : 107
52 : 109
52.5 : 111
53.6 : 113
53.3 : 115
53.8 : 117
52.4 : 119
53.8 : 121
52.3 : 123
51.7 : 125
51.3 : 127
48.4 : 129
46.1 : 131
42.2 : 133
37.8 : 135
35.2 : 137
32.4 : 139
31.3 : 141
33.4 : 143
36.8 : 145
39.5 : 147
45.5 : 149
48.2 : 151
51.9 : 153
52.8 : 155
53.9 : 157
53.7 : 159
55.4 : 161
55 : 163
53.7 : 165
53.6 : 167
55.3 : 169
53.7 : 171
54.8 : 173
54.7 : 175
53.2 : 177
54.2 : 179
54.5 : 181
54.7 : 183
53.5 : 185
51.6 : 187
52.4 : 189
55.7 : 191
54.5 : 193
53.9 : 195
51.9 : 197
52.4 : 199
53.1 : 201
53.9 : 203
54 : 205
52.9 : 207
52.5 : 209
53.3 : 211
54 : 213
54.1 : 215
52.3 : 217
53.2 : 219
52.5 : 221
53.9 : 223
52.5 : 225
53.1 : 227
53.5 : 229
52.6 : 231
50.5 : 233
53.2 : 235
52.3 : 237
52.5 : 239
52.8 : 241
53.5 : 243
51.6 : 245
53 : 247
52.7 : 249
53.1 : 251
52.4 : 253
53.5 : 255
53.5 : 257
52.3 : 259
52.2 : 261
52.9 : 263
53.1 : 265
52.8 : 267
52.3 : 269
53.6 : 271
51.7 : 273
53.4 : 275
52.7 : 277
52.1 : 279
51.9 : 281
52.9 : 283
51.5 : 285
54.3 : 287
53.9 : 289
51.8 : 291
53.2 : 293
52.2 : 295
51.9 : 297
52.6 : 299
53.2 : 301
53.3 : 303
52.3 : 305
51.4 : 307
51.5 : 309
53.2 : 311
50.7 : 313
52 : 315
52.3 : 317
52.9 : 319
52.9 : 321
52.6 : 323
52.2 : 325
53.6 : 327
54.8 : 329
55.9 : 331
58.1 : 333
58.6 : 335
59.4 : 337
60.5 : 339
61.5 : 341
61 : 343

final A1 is -0.03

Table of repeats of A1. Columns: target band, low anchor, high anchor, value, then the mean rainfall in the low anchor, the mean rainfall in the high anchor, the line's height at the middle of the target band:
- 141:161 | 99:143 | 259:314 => 0.06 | 47.3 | 52.5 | 48.3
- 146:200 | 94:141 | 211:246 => -0.05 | 47.8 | 52.8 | 50.3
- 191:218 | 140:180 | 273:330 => -0.06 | 49.5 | 52.6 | 50.5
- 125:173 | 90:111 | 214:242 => 0.08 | 48.3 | 52.8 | 50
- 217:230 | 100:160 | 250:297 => -0.05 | 47.2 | 52.7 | 50.8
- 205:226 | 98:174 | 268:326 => -0.06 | 48.5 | 52.5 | 50.5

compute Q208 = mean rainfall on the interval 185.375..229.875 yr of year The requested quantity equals 53.2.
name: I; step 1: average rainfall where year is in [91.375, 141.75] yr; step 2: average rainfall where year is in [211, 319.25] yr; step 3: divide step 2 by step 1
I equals 1.11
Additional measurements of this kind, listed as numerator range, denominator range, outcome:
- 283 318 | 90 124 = 1.05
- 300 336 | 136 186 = 1.09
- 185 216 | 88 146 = 1.15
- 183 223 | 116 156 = 1.19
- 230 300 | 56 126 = 1.05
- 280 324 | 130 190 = 1.08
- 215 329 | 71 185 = 1.08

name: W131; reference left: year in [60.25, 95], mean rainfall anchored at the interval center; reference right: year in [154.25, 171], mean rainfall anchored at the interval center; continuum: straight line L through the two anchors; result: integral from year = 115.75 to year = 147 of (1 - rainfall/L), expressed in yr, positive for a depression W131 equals 4.95 yr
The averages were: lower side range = 48.9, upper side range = 54.2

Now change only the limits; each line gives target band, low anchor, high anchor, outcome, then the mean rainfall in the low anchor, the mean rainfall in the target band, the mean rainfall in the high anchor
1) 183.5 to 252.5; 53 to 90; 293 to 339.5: -0.6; 50.8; 53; 53.7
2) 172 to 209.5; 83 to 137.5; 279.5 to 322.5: -2.7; 48.3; 53.6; 52.5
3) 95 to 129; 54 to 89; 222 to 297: 0.2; 50.9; 51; 52.7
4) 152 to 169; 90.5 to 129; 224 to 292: -0.9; 50.3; 53.8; 52.7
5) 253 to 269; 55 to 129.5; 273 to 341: 0.0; 50.4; 52.8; 53.6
